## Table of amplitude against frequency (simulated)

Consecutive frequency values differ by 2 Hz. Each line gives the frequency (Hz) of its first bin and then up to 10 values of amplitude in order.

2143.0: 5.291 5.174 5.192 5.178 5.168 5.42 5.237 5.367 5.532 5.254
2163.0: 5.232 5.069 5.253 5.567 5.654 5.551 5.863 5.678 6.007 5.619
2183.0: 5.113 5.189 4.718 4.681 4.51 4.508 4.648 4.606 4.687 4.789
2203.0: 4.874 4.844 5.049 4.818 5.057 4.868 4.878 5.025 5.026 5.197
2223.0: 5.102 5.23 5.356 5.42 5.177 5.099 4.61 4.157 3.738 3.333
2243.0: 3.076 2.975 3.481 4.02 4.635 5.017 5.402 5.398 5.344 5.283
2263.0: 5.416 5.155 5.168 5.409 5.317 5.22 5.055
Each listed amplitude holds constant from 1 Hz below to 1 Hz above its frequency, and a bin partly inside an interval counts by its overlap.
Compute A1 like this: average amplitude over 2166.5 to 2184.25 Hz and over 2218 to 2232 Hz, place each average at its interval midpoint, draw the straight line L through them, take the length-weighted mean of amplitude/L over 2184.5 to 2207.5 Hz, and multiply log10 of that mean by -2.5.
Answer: 0.15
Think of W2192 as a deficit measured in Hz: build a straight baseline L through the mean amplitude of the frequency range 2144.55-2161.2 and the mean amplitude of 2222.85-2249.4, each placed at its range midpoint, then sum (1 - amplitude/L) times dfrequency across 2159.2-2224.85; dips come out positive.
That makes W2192 -3.6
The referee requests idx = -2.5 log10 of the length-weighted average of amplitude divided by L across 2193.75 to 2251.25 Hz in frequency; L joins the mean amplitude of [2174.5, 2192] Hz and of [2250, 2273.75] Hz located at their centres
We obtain 0.14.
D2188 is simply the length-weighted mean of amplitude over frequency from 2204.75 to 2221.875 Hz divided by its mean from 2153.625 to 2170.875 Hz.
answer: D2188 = 0.93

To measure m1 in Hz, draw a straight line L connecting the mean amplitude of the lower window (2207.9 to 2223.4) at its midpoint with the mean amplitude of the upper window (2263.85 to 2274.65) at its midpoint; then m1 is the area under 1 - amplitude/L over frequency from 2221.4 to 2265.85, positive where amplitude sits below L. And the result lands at 4.0 Hz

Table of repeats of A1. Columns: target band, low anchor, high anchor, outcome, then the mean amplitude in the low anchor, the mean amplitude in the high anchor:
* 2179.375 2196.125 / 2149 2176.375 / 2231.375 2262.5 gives 0.04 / 5.39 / 4.4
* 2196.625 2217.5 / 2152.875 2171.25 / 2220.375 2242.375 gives 0.02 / 5.34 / 4.73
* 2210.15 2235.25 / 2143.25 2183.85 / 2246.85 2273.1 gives 0.02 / 5.41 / 5.06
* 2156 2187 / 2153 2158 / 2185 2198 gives -0.09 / 5.33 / 4.66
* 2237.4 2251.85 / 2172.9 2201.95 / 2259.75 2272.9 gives 0.40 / 5.06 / 5.29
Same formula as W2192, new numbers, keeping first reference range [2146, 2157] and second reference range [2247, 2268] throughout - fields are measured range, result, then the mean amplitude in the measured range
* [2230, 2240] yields 1.0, 4.56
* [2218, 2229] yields -0.3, 5.2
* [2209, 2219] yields 0.3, 4.95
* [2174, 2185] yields -0.9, 5.61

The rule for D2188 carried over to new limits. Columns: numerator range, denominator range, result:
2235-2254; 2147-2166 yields 0.73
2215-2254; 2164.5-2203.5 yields 0.88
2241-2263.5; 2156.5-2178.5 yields 0.82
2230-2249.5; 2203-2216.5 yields 0.81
